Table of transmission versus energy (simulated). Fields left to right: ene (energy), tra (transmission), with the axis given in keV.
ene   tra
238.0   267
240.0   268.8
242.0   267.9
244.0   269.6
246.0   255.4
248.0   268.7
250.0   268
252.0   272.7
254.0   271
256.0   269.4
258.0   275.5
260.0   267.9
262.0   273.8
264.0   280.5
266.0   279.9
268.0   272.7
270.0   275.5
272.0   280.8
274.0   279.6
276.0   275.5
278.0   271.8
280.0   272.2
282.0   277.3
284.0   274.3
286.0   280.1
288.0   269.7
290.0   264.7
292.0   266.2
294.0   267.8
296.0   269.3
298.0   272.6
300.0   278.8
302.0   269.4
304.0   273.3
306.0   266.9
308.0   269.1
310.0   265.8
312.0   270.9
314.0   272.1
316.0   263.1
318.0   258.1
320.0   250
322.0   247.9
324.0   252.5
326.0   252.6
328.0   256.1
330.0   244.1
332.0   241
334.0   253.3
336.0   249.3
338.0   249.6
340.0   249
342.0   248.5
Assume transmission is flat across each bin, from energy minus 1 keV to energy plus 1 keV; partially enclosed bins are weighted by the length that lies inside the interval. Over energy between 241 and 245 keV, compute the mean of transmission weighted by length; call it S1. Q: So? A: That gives 269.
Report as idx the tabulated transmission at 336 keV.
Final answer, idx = 249.3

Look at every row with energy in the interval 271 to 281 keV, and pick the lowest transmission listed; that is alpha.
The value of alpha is 271.8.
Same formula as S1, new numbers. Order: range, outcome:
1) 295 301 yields 274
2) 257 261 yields 272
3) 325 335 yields 249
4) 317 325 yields 252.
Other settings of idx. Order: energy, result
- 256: 269.4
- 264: 280.5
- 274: 279.6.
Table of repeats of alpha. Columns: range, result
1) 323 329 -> 252.5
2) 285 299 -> 264.7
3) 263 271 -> 272.7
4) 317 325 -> 247.9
